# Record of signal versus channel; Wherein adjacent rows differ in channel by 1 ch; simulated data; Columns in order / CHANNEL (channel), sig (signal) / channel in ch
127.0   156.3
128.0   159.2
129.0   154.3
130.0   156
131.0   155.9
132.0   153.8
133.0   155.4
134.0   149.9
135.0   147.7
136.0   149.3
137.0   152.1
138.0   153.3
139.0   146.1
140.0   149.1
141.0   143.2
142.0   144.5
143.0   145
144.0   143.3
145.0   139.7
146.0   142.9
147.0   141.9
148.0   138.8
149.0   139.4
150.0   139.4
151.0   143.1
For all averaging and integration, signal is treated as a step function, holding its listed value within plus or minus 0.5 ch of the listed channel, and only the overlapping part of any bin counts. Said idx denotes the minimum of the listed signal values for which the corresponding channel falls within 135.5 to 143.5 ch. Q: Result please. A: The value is 143.2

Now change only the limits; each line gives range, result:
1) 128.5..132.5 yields 153.8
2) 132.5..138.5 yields 147.7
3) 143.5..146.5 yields 139.7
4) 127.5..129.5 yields 154.3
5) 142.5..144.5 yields 143.3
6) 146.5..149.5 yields 138.8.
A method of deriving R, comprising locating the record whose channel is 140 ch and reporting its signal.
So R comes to 149.1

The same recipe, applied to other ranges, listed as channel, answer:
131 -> 155.9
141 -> 143.2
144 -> 143.3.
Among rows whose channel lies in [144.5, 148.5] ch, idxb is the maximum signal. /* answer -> 142.9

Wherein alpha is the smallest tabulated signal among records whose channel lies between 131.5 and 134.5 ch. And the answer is 149.9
